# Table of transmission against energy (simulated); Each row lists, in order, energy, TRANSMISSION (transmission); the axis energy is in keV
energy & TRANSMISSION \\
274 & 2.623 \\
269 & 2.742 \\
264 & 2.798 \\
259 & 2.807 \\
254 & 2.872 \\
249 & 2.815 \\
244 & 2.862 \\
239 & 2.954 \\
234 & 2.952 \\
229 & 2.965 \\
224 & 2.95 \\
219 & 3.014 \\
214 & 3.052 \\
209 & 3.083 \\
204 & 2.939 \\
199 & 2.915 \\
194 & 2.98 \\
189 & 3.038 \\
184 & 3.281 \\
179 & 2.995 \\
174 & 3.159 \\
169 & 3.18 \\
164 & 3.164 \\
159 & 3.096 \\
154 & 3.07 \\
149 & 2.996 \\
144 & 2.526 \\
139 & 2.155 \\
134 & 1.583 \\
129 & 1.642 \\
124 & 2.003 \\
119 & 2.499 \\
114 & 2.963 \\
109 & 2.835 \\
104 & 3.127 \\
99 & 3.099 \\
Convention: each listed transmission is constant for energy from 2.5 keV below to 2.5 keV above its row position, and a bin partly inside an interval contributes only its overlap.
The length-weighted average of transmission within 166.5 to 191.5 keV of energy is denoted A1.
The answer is 3.13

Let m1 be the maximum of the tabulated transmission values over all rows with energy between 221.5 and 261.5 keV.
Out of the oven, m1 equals 2.965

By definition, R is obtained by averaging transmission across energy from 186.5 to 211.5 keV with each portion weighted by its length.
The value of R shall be 2.99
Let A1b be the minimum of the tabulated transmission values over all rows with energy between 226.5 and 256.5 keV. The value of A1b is 2.815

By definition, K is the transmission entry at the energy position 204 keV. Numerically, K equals 2.939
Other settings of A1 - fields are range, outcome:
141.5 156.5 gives 2.86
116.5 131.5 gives 2.05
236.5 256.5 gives 2.88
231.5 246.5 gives 2.92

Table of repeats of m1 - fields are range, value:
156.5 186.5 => 3.281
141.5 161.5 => 3.096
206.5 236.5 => 3.083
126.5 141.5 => 2.155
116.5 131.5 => 2.499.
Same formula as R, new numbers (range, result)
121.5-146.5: 1.98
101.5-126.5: 2.69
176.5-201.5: 3.04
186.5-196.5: 3.01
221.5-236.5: 2.96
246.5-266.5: 2.82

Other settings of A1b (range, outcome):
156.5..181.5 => 2.995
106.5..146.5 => 1.583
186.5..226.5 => 2.915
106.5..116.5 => 2.835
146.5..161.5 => 2.996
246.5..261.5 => 2.807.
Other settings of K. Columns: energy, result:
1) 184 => 3.281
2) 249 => 2.815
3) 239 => 2.954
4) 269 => 2.742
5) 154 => 3.07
